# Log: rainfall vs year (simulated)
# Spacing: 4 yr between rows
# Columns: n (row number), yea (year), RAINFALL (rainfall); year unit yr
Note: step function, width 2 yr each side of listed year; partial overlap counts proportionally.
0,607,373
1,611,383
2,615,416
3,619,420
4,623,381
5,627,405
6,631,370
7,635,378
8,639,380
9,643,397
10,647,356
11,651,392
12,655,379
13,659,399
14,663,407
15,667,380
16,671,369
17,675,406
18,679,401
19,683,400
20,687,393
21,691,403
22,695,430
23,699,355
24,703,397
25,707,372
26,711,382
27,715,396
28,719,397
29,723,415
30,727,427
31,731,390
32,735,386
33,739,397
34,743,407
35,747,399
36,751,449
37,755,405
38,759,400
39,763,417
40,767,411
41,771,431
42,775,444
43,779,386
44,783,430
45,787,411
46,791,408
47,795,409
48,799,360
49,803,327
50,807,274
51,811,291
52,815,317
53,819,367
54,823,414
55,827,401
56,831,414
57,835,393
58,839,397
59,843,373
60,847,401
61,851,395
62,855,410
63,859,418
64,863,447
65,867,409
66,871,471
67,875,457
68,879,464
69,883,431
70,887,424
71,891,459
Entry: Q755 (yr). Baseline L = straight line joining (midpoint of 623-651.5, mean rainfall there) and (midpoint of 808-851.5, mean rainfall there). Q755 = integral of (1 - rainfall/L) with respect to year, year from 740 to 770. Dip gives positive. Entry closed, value -2.8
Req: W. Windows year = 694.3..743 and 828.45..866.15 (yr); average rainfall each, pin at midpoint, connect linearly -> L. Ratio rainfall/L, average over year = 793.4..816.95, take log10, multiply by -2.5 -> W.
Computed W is 0.219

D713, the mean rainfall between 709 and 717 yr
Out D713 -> 389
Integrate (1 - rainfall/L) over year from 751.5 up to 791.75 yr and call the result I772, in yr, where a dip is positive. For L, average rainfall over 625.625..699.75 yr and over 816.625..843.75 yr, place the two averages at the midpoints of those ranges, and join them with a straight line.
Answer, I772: -2.4 yr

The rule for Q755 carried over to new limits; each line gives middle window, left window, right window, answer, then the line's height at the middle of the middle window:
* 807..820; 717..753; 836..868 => 3.0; 406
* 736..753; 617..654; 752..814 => -1.1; 387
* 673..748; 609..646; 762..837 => -1.9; 388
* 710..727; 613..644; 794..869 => -0.6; 387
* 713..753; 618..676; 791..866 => -2.4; 383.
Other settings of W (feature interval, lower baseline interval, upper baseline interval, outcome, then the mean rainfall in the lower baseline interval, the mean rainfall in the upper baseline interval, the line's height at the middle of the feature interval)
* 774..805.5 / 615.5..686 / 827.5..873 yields 0.03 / 390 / 411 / 405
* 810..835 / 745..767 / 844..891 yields 0.14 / 414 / 430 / 423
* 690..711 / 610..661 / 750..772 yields 0.04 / 389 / 417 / 403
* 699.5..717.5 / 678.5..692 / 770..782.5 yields 0.06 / 399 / 421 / 404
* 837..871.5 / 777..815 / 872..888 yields 0.03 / 364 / 447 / 421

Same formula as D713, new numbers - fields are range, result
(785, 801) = 397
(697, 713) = 376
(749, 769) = 416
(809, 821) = 325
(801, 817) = 302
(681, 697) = 406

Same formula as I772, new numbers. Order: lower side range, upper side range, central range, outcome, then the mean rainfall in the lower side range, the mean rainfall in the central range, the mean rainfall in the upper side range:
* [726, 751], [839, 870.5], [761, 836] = 4.2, 404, 384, 410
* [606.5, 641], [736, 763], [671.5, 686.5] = 0.0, 390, 398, 409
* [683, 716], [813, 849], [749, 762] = -1.0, 391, 418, 386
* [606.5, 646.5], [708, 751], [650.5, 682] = 0.2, 390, 392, 401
